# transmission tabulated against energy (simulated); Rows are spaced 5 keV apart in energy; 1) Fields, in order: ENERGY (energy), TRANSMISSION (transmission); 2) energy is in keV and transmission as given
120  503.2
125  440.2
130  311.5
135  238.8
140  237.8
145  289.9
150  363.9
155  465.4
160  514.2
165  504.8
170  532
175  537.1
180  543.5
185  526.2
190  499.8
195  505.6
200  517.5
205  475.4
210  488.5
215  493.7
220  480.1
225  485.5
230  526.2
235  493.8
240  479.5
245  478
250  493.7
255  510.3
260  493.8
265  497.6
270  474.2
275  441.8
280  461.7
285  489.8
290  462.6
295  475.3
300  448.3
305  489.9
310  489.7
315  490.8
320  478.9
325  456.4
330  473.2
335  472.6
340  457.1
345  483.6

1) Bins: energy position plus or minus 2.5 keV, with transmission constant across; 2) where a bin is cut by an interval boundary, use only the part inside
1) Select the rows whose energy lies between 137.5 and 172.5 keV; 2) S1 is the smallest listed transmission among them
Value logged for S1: 237.8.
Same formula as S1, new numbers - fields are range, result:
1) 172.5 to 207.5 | 475.4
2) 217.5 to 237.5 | 480.1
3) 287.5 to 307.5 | 448.3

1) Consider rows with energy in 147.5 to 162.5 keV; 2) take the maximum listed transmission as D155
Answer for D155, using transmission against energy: 514.2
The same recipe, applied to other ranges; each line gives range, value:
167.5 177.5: 537.1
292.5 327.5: 490.8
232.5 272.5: 510.3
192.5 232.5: 526.2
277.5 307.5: 489.9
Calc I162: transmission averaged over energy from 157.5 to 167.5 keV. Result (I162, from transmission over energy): 510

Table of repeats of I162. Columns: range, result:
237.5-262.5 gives 491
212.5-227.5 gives 486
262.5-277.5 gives 471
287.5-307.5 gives 469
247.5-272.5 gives 494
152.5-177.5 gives 511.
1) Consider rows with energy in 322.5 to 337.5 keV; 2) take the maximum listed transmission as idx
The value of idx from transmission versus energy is 473.2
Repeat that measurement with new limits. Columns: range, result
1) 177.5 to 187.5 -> 543.5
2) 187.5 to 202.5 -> 517.5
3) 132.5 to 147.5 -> 289.9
